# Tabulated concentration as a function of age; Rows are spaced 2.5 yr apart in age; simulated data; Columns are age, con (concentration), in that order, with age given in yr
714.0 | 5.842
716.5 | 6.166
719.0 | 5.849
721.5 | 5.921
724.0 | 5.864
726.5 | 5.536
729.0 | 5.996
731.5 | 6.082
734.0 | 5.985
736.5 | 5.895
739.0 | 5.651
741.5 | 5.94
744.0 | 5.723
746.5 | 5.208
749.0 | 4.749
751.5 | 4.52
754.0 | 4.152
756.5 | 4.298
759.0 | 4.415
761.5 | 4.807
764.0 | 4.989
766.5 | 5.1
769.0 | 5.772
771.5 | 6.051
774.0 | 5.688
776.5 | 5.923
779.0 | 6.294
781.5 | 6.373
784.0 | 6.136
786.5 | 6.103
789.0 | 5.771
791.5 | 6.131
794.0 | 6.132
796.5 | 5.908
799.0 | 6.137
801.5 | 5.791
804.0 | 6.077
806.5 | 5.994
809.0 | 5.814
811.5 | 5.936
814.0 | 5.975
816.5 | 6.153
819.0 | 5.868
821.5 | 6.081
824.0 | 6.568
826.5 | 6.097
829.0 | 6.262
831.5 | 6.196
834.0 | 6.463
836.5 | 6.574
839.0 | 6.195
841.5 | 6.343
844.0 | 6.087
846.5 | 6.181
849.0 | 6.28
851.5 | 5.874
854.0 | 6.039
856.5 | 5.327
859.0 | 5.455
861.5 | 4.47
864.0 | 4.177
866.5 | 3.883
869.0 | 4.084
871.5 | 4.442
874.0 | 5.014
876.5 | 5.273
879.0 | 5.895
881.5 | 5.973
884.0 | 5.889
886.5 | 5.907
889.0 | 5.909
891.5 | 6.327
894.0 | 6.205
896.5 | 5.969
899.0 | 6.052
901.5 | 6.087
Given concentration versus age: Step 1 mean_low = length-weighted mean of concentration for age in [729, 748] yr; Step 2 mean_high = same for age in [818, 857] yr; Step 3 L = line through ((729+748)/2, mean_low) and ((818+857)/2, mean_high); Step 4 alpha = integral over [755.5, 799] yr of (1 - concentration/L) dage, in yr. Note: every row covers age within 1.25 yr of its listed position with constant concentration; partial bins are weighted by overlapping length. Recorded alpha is 2.0 yr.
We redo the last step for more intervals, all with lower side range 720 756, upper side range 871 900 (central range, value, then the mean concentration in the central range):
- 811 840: -2.81 yr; 6.2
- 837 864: -0.32 yr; 5.77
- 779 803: -2.04 yr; 6.07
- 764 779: -0.38 yr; 5.7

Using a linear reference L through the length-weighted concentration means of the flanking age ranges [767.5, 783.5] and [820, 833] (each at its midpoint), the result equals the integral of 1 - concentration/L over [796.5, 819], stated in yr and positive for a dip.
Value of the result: 0.7 yr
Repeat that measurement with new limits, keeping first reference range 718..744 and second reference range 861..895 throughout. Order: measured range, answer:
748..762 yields 3.1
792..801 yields -0.7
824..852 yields -4.3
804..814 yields -0.7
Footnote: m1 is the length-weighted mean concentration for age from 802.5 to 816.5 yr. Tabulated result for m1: 5.97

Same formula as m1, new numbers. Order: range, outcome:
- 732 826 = 5.69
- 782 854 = 6.11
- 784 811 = 5.99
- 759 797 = 5.76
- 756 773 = 5.1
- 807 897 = 5.76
